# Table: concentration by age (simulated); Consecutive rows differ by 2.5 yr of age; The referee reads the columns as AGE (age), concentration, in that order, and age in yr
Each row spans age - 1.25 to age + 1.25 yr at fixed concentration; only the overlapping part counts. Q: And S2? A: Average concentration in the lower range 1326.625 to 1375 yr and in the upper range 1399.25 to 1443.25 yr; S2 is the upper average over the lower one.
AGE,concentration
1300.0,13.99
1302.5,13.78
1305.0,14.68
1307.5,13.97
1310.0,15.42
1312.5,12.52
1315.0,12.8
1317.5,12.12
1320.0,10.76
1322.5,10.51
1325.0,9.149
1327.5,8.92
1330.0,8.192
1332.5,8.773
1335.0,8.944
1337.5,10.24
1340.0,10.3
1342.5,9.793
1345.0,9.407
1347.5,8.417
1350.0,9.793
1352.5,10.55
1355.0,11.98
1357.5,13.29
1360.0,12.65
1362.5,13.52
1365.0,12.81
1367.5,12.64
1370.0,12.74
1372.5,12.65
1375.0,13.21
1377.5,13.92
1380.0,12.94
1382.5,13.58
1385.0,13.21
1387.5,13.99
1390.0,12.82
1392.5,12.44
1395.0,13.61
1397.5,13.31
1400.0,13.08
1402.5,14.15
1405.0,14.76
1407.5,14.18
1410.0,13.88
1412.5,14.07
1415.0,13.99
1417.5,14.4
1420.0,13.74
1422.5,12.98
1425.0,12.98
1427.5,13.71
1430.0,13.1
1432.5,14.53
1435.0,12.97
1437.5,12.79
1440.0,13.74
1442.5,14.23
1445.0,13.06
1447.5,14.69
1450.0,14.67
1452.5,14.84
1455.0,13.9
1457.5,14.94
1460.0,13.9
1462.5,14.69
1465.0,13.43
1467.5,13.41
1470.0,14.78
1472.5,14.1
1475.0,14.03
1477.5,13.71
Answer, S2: 1.26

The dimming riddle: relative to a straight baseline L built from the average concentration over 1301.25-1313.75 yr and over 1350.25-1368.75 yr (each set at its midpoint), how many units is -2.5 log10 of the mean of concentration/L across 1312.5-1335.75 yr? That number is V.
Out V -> 0.31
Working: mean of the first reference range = 14.1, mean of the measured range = 10.2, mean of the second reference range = 12.3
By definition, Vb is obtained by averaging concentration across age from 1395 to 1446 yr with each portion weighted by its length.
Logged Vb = 13.7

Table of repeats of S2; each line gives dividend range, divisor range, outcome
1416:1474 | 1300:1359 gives 1.25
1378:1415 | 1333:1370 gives 1.23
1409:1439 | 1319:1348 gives 1.44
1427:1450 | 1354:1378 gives 1.06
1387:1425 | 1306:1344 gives 1.26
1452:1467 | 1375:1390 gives 1.06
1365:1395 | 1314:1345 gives 1.31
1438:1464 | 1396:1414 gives 1.02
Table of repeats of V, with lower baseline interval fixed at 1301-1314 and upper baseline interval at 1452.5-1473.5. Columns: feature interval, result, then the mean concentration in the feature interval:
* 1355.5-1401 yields 0.079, 13.1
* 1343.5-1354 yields 0.416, 9.61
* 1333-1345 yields 0.403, 9.71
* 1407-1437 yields 0.037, 13.7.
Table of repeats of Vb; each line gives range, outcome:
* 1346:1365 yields 11.5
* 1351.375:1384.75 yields 12.8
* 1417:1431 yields 13.4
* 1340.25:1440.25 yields 12.9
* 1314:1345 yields 9.99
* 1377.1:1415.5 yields 13.6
